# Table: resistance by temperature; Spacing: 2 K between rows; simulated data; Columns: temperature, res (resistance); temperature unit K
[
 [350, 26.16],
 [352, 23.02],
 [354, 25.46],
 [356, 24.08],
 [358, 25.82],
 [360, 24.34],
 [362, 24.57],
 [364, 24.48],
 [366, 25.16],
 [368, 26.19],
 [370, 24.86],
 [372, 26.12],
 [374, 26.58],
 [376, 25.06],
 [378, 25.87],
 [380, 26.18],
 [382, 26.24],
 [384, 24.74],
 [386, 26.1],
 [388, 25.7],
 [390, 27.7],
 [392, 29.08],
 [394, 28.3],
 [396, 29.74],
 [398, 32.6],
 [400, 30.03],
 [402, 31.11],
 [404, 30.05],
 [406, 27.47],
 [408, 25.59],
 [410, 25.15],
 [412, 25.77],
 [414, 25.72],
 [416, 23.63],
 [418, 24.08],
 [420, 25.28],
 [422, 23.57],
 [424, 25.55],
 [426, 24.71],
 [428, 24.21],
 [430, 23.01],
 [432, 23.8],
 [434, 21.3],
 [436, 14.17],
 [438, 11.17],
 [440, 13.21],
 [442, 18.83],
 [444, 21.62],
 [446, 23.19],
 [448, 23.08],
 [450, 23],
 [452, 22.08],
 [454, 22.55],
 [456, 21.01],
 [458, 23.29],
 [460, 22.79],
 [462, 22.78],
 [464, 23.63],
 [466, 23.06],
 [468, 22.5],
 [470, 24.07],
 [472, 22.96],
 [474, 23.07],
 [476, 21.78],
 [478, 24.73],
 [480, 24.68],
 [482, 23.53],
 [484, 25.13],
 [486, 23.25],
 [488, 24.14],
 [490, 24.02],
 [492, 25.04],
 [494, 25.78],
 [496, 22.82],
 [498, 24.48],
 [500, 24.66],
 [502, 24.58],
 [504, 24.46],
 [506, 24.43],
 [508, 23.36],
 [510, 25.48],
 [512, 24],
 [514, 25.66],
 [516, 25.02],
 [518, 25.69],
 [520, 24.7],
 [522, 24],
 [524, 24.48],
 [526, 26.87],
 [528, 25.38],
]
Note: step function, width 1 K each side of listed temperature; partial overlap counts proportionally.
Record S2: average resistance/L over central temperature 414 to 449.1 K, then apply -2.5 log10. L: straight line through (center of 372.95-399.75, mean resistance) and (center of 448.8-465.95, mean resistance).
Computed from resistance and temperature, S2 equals 0.13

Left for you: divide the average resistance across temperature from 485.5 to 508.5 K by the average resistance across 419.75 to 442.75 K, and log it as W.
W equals 1.2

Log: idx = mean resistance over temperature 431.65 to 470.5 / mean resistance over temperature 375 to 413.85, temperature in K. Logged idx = 0.76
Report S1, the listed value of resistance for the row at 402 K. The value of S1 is 31.11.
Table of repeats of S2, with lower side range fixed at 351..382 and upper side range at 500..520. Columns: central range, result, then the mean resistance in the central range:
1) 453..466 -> 0.10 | 22.7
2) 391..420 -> -0.11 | 27.7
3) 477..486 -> 0.02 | 24.4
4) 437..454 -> 0.26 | 19.7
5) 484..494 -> 0.02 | 24.4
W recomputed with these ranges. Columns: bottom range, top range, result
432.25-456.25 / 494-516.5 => 1.24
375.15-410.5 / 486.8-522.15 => 0.89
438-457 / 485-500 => 1.19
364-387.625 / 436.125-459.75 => 0.78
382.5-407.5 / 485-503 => 0.85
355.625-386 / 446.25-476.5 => 0.90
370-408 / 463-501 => 0.87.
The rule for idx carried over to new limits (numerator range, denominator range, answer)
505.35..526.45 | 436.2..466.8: 1.19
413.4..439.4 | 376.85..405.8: 0.79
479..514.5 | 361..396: 0.93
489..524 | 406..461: 1.10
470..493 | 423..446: 1.18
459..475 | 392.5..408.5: 0.78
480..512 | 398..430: 0.93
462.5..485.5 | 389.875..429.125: 0.87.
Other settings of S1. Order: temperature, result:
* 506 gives 24.43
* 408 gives 25.59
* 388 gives 25.7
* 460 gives 22.79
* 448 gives 23.08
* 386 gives 26.1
